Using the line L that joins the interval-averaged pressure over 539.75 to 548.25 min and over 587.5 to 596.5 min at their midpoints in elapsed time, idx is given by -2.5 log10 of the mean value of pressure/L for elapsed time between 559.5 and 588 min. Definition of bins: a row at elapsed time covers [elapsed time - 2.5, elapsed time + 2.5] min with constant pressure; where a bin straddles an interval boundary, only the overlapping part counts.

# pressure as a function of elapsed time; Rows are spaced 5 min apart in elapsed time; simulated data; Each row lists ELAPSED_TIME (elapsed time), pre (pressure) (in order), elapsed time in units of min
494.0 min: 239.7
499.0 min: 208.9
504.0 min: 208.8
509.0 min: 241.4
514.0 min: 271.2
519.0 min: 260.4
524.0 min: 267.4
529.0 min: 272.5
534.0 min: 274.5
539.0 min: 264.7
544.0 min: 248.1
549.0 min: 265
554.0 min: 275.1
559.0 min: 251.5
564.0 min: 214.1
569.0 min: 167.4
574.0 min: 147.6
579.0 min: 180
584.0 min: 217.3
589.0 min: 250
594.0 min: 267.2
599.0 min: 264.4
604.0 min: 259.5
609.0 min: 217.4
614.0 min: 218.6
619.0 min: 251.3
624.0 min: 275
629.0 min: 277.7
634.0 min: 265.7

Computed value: 0.31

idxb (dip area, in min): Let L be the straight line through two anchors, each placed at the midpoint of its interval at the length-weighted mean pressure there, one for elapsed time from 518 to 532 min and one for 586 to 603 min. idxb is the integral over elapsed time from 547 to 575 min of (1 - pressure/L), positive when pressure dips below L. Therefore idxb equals 4.28 min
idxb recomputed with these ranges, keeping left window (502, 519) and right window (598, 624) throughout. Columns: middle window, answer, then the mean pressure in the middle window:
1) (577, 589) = 1.67 min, 210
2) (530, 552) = -1.78 min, 264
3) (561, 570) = 1.70 min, 198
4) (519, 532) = -1.28 min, 268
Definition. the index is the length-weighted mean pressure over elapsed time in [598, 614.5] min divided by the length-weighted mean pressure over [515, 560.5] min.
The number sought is 0.91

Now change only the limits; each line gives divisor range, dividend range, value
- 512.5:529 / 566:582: 0.63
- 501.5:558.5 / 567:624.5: 0.87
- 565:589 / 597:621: 1.29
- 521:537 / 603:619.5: 0.86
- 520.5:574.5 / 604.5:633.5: 1.02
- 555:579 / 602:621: 1.19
